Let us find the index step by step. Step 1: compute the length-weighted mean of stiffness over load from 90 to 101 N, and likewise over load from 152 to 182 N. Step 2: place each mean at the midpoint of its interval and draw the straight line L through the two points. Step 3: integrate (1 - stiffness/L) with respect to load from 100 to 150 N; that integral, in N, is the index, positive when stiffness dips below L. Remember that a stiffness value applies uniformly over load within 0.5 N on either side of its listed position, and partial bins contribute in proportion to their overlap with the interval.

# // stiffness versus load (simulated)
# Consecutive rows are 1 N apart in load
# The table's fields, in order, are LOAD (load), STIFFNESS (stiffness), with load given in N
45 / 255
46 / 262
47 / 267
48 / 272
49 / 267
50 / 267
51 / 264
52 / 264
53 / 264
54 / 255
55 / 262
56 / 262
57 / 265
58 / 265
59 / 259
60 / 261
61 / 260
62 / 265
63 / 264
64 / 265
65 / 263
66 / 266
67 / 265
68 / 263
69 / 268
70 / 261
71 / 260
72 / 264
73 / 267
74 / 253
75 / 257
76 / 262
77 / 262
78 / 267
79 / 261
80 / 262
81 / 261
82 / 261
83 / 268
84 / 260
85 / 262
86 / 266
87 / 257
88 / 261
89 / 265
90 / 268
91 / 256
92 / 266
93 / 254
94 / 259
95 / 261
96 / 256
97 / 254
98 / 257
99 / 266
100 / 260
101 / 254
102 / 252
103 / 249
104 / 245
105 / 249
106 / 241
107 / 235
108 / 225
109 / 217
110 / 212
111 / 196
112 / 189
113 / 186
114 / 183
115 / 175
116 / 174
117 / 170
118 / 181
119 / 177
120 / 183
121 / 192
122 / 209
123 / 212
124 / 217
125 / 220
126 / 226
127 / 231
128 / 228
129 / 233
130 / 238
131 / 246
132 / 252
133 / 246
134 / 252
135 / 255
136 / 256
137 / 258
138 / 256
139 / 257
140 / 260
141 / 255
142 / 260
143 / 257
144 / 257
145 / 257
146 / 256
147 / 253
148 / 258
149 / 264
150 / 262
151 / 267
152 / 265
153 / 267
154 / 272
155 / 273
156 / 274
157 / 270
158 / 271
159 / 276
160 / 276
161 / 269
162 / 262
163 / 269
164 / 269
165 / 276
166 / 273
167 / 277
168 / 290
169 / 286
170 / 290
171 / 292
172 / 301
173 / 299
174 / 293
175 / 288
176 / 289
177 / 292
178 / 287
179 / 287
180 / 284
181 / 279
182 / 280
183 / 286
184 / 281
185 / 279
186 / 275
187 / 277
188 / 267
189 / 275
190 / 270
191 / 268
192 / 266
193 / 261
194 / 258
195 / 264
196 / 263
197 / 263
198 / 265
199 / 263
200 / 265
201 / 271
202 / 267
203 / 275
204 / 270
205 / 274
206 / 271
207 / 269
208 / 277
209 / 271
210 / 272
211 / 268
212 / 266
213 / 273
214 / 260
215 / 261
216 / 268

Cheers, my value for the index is 7.0 N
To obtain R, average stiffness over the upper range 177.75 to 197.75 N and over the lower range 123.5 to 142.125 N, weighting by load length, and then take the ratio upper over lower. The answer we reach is 1.12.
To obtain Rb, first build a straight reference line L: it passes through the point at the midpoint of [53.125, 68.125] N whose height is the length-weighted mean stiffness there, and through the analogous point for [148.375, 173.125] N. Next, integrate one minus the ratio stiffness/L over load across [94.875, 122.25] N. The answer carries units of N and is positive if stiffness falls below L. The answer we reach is 5.0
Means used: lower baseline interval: 263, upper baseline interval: 275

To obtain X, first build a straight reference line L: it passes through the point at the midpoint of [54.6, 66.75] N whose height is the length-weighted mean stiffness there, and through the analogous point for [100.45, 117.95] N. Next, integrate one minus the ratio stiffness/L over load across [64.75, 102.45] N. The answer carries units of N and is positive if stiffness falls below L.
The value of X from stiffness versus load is -3.4 N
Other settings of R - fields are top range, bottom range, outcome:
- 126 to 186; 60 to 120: 1.09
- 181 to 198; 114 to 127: 1.38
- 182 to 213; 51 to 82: 1.03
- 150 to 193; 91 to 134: 1.23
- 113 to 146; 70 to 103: 0.87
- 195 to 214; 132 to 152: 1.04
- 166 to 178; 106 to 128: 1.43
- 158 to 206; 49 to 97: 1.05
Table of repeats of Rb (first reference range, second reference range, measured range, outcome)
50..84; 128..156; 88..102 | 0.0 N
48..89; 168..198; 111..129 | 4.8 N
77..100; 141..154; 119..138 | 2.2 N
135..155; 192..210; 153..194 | -2.2 N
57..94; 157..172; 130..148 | 1.2 N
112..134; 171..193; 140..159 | -1.7 N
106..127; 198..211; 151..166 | -2.4 N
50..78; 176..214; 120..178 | 1.9 N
